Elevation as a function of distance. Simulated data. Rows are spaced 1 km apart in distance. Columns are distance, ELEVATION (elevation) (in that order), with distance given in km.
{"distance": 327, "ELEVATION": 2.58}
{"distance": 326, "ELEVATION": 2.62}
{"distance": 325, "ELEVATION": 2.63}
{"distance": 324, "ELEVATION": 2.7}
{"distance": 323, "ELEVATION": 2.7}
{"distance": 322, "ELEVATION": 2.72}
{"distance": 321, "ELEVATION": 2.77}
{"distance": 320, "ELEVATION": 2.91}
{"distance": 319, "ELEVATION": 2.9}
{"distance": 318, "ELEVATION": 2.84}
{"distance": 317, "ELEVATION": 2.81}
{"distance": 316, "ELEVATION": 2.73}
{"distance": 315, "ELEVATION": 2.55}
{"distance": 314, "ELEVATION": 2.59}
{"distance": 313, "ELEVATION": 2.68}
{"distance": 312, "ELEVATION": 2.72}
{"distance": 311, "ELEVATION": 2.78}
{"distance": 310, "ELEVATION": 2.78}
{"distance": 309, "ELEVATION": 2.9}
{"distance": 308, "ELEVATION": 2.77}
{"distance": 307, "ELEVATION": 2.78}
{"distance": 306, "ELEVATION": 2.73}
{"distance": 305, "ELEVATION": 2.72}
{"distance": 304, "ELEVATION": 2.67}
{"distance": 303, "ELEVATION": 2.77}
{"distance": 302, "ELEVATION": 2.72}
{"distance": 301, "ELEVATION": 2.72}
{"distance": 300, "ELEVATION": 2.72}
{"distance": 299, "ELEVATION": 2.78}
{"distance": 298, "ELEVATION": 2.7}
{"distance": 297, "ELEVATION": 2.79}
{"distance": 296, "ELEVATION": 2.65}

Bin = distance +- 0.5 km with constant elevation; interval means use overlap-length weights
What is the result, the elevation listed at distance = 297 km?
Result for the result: 2.79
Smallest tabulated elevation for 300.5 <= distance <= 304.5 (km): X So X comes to 2.67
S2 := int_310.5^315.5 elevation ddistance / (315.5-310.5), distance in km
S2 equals 2.66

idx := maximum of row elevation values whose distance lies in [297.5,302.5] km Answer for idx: 2.78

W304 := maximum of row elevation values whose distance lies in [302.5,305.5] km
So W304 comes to 2.77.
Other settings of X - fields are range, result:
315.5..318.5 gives 2.73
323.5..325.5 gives 2.63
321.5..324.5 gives 2.7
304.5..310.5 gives 2.72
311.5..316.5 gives 2.55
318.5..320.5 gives 2.9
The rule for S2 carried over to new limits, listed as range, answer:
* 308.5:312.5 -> 2.79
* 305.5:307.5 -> 2.75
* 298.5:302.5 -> 2.73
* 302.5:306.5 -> 2.72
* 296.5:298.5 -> 2.75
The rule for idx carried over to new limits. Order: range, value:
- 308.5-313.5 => 2.9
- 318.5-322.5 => 2.91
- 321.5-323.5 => 2.72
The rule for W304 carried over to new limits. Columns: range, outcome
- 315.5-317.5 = 2.81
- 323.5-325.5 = 2.7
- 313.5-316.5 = 2.73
